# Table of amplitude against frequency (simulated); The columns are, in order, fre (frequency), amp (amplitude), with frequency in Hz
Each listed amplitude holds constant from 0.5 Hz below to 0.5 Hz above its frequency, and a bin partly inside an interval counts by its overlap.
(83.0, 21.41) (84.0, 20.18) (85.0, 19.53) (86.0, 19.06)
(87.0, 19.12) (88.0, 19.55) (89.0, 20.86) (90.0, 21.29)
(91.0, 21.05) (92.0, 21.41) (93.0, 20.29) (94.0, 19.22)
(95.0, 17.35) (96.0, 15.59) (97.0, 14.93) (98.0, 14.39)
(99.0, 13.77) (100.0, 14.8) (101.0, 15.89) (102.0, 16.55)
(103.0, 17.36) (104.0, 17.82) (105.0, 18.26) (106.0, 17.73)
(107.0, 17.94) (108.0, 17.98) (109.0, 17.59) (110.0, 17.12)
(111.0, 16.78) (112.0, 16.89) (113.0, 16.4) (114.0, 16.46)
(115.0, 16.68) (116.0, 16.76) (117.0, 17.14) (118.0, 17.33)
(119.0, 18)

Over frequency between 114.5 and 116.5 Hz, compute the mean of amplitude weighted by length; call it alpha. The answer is 16.7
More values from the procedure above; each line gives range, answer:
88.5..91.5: 21.1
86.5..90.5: 20.2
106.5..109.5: 17.8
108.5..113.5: 17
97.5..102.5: 15.1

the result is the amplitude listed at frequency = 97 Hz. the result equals 14.93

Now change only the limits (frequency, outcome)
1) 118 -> 17.33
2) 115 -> 16.68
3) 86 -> 19.06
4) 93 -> 20.29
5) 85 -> 19.53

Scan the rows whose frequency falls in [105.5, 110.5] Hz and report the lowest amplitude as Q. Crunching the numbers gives 17.12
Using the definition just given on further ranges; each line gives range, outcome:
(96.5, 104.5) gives 13.77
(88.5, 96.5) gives 15.59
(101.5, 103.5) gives 16.55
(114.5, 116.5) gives 16.68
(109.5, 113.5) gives 16.4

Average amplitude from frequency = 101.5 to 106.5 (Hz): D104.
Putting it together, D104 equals 17.5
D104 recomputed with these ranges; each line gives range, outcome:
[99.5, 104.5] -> 16.5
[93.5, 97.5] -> 16.8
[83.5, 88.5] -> 19.5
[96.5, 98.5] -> 14.7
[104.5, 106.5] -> 18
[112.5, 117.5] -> 16.7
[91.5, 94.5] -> 20.3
